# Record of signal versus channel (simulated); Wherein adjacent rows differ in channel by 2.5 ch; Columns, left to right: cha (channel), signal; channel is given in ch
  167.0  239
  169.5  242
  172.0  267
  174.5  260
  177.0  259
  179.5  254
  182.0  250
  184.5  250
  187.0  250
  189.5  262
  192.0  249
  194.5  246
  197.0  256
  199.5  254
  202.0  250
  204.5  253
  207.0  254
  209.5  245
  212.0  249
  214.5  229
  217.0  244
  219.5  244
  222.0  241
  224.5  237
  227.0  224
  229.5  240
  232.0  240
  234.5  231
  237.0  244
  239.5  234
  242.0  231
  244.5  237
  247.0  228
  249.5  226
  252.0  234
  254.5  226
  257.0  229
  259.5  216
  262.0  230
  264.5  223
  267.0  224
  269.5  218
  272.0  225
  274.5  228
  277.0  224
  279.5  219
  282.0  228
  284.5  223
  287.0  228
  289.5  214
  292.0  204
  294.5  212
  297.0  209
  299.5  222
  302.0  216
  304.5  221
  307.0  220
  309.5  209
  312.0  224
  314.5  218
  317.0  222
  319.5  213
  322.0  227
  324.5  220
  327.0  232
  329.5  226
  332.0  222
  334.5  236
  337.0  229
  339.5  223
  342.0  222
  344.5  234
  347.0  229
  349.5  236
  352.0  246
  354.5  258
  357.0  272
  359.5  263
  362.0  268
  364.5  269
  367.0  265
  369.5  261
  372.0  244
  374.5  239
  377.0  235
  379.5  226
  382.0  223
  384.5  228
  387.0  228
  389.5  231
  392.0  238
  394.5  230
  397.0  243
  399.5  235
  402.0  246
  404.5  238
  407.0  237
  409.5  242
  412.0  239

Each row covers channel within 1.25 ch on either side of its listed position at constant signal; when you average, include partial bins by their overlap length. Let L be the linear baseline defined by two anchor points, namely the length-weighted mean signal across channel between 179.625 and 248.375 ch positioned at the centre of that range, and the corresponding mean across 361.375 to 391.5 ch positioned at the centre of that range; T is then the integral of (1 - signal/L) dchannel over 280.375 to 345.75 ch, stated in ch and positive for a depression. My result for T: 5.8 ch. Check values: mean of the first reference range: 244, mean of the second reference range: 242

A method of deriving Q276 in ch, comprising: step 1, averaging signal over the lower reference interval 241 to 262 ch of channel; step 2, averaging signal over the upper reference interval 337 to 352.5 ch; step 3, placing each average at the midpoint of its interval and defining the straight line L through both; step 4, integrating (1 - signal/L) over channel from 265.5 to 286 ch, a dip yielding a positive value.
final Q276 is 0.5 ch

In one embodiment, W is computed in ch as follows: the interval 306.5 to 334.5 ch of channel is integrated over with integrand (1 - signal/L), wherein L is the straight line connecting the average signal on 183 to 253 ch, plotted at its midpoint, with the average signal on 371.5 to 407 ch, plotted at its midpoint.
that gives 1.9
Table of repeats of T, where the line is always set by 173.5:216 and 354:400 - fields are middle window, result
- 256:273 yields 1.7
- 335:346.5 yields 0.9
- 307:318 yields 1.3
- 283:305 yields 2.8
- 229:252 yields 1.4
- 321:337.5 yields 1.3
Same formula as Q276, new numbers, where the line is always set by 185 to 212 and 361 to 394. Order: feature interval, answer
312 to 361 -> 2.3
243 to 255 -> 0.9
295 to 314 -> 2.2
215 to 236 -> 1.1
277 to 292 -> 1.6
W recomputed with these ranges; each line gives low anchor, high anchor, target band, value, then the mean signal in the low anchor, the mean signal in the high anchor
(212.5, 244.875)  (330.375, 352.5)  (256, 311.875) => 3.2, 237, 230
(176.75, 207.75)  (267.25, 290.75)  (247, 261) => 0.3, 253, 223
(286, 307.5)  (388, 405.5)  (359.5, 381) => -1.8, 216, 237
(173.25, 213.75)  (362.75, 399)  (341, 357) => 0.1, 252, 240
